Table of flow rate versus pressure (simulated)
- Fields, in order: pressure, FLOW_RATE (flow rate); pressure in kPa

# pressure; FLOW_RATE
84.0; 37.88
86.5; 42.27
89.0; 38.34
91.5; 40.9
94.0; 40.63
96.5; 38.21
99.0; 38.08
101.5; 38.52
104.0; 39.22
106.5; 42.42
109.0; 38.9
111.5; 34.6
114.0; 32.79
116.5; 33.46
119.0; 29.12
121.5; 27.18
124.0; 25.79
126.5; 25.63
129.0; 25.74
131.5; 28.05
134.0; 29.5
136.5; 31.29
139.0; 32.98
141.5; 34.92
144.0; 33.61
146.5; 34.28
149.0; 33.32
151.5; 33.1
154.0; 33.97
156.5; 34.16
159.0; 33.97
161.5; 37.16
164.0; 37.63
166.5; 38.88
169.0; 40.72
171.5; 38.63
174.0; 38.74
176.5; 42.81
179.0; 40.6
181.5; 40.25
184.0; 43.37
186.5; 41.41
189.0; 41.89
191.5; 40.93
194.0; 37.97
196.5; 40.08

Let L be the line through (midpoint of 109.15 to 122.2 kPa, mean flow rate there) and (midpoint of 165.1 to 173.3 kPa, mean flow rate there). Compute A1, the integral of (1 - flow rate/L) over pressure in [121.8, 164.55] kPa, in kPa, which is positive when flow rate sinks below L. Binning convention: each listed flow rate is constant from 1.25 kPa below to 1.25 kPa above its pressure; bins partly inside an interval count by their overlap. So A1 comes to 4.89 kPa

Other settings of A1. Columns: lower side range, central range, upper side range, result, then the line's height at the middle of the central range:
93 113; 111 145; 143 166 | 6.1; 36.8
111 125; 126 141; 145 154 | 1.3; 32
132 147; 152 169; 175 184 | 0.5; 37.2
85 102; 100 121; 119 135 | -1.6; 33.3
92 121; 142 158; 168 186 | 2.2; 39.2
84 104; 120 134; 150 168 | 4.0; 37.5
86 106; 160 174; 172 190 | 0.8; 40.9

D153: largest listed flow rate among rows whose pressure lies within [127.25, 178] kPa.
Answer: 42.81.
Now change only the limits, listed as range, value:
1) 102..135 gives 42.42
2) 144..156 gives 34.28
